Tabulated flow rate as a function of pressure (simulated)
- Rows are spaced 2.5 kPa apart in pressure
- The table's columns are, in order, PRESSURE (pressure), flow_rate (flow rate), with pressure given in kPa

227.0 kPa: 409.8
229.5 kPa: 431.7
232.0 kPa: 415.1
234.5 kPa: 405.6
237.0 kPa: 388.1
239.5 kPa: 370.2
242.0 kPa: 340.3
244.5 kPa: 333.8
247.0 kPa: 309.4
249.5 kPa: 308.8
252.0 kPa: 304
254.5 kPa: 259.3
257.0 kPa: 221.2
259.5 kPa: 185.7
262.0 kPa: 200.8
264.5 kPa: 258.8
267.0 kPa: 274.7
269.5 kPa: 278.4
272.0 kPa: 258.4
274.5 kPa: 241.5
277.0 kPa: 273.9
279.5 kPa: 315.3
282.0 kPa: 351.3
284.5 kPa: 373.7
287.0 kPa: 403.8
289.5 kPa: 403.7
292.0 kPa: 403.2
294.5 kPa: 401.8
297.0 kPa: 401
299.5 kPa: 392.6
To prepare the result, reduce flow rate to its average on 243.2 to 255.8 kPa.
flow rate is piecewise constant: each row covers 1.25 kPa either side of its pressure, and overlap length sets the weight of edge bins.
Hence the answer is 303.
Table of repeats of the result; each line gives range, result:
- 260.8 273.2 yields 254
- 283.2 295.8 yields 397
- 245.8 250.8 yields 309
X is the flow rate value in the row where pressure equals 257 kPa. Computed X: 221.2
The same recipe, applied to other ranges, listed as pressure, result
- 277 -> 273.9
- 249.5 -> 308.8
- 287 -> 403.8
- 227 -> 409.8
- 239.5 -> 370.2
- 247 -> 309.4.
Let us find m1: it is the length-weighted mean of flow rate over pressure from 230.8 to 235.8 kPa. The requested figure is 410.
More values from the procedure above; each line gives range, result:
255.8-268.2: 228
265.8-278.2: 265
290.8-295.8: 402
